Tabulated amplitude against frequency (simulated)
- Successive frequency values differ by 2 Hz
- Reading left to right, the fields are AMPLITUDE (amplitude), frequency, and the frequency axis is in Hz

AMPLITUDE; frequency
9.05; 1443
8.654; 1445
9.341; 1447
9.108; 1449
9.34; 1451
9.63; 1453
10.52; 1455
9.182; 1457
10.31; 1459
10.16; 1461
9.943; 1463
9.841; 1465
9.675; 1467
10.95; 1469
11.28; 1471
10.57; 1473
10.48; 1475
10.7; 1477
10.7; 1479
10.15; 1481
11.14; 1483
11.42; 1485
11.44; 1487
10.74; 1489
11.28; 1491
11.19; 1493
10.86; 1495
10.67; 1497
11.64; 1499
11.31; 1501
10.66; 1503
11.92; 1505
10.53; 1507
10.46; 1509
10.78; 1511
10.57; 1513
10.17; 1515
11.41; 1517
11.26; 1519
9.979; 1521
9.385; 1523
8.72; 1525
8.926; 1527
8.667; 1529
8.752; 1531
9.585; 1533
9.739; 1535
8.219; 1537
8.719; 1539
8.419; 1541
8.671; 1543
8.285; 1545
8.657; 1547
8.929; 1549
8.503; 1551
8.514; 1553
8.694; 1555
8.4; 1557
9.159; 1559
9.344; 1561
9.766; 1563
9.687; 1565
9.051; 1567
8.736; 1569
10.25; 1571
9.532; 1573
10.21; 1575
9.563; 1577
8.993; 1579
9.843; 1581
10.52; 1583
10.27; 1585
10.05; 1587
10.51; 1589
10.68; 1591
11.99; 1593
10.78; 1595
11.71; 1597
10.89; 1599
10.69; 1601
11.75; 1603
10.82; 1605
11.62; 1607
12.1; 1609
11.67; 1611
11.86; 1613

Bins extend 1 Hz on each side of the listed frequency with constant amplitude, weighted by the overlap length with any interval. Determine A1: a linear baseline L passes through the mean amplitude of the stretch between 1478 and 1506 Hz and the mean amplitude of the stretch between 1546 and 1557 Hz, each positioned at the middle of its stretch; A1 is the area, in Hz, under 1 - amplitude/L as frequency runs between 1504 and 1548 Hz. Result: 0.3 Hz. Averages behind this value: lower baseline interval 11.1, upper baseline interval 8.64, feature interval 9.63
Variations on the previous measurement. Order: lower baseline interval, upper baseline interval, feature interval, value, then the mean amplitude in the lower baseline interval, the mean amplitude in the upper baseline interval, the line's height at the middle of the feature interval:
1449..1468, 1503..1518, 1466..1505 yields -2.2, 9.81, 10.8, 10.3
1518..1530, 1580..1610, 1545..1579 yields 3.7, 9.49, 10.9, 10.3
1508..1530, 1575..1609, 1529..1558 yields 4.3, 10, 10.7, 10.3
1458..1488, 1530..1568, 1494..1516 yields -2.2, 10.6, 8.9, 9.87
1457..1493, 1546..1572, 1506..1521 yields -1.2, 10.6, 9.05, 9.9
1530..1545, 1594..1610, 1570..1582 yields 0.7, 8.83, 11.3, 10.3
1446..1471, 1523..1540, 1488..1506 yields -3.4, 9.89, 8.94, 9.39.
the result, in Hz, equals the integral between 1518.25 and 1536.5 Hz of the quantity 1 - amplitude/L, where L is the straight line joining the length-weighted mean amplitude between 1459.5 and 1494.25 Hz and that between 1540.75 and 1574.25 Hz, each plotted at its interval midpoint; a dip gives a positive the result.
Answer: 0.5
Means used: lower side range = 10.7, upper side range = 9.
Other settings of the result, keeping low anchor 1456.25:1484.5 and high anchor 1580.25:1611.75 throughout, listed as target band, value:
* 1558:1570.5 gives 1.75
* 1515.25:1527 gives 0.65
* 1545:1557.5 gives 2.53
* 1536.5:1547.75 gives 2.34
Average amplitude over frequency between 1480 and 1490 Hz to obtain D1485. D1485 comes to 11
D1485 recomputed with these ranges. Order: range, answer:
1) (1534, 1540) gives 8.89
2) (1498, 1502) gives 11.5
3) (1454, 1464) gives 10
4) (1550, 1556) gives 8.57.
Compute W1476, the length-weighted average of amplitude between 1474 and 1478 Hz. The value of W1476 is 10.6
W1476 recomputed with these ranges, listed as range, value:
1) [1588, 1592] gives 10.6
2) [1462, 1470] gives 10.1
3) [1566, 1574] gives 9.39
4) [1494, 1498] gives 10.8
